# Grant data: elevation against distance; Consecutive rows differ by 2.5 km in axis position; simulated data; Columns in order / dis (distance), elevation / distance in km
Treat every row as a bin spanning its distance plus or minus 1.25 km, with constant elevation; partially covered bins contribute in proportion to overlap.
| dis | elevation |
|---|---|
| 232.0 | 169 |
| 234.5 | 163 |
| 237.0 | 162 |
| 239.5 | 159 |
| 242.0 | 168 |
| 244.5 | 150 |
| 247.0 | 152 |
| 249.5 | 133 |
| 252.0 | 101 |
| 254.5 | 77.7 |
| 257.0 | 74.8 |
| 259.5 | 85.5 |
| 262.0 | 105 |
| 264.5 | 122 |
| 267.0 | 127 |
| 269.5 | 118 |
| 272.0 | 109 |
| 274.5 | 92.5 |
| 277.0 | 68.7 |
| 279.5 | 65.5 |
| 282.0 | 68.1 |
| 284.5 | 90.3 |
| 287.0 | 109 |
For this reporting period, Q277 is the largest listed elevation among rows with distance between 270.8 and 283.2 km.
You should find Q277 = 109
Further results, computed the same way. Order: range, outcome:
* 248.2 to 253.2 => 133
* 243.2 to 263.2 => 152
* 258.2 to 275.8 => 127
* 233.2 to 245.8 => 168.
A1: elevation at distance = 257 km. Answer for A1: 74.8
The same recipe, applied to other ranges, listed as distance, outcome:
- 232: 169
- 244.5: 150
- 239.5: 159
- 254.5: 77.7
